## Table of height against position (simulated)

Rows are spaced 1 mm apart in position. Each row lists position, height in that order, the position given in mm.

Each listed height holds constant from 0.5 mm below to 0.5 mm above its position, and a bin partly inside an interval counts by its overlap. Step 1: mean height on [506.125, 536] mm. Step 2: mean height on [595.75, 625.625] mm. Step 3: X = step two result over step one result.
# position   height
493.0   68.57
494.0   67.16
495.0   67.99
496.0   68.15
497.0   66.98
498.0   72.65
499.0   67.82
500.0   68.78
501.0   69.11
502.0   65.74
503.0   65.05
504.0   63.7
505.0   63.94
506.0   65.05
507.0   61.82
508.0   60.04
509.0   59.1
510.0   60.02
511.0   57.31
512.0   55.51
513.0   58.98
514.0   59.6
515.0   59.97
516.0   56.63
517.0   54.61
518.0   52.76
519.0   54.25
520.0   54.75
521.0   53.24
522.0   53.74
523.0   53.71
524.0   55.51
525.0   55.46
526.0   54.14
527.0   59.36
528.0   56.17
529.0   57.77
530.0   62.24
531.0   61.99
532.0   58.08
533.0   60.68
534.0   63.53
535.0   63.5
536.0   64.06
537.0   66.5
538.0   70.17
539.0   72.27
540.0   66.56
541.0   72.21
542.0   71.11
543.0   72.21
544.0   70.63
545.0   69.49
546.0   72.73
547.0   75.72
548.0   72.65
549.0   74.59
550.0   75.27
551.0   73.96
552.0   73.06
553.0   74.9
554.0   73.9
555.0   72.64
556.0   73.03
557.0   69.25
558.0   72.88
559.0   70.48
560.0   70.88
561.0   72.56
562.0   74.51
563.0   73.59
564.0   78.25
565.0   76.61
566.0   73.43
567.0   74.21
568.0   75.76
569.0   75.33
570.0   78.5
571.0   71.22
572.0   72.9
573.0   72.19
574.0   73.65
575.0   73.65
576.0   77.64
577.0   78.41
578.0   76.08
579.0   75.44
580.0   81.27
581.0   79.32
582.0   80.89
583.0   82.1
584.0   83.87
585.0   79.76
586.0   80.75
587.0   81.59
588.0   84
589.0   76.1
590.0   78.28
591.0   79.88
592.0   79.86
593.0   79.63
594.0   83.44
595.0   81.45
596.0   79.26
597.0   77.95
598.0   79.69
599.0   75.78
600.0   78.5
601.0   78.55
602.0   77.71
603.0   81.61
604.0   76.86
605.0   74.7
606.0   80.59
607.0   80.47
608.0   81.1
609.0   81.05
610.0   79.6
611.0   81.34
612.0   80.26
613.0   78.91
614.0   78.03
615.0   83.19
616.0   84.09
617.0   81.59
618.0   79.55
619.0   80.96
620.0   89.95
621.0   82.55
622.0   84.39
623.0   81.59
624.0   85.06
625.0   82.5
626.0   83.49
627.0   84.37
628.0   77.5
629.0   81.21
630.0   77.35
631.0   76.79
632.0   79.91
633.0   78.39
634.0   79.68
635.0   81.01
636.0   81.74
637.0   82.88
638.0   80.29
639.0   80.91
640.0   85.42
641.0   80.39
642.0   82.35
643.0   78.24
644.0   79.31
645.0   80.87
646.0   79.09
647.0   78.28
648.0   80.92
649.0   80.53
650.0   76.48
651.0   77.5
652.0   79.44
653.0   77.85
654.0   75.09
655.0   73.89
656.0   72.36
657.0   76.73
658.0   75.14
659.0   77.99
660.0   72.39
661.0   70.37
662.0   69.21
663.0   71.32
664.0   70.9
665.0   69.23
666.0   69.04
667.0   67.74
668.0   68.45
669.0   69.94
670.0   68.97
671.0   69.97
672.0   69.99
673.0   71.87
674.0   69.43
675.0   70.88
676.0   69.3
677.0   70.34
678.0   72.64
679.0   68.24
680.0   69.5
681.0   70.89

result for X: 1.4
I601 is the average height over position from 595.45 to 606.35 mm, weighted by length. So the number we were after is 78.3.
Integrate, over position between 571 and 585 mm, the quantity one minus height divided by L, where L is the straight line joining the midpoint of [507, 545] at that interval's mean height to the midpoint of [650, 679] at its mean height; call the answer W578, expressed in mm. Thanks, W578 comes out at -2.67 mm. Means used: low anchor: 60.6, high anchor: 72.1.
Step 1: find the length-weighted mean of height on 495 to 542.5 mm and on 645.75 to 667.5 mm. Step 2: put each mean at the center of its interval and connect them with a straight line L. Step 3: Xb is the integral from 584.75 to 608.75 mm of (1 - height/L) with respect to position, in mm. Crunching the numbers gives -3.67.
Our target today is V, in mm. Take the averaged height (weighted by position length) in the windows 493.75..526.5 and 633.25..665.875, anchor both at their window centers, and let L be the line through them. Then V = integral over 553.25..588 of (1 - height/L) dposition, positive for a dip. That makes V -4.1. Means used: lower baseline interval 60.7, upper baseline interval 77.3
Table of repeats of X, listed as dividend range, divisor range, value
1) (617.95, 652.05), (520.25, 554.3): 1.24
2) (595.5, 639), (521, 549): 1.26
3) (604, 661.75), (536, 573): 1.10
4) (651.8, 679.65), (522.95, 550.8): 1.09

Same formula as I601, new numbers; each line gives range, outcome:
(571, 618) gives 79.1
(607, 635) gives 81.3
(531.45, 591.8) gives 73.8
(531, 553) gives 69.4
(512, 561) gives 64.8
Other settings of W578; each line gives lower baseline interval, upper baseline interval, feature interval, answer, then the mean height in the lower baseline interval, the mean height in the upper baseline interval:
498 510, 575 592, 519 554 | 2.9 mm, 64.7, 79.5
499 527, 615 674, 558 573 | -1.7 mm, 59.1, 77.6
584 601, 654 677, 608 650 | -3.1 mm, 79.8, 71.2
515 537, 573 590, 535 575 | -2.3 mm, 57.7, 78.8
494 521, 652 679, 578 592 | -2.8 mm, 61.9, 71.7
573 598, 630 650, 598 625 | -0.3 mm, 79.2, 80.2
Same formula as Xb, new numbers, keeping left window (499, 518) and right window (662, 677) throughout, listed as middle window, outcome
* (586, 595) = -2.03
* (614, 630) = -3.61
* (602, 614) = -2.34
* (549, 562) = -1.85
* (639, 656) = -2.56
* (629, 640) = -1.98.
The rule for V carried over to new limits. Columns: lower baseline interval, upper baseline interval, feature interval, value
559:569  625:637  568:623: -1.6 mm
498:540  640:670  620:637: -2.1 mm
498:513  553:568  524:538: 1.6 mm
